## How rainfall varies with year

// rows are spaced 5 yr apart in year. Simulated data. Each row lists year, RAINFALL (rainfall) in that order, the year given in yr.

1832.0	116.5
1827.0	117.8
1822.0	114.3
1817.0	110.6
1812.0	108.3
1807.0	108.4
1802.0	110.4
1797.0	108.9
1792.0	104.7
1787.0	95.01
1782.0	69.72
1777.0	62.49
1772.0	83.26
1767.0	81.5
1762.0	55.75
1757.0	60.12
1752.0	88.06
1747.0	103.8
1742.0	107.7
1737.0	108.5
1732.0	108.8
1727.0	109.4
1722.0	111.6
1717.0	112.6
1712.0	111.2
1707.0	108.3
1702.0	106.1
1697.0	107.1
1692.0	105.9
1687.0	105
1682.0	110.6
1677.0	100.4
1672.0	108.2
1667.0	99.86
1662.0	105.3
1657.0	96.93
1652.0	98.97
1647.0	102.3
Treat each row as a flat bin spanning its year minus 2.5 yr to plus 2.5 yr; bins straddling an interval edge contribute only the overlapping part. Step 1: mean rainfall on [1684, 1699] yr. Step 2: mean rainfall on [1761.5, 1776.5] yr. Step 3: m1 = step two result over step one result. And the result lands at 0.70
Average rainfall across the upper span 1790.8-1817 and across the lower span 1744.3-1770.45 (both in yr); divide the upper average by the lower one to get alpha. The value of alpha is 1.39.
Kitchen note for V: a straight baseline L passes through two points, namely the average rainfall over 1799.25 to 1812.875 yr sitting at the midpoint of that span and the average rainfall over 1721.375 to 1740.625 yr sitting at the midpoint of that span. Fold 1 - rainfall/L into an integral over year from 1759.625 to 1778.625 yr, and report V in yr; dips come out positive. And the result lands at 6.61 yr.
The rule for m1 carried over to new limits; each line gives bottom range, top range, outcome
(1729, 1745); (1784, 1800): 0.94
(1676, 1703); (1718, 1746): 1.03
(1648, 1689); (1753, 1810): 0.83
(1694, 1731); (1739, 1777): 0.75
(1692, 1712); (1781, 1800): 0.90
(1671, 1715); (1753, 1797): 0.74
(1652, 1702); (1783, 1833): 1.04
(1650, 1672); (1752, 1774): 0.71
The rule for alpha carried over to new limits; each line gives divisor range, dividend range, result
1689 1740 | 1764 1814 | 0.85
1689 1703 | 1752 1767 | 0.63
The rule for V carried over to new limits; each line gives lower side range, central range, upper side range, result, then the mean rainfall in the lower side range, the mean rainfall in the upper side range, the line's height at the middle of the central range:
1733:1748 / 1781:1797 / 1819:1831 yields 2.50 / 107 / 116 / 112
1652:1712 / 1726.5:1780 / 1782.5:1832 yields 9.65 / 105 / 108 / 106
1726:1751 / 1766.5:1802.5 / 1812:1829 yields 7.04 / 106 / 113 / 110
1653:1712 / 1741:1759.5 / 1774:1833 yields 2.64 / 105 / 102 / 103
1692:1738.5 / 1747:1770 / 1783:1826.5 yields 7.00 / 109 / 107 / 108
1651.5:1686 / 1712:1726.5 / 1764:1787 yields -3.40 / 103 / 76.1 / 90.4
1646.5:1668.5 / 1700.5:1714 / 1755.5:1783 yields -3.45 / 101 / 69.1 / 86.5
